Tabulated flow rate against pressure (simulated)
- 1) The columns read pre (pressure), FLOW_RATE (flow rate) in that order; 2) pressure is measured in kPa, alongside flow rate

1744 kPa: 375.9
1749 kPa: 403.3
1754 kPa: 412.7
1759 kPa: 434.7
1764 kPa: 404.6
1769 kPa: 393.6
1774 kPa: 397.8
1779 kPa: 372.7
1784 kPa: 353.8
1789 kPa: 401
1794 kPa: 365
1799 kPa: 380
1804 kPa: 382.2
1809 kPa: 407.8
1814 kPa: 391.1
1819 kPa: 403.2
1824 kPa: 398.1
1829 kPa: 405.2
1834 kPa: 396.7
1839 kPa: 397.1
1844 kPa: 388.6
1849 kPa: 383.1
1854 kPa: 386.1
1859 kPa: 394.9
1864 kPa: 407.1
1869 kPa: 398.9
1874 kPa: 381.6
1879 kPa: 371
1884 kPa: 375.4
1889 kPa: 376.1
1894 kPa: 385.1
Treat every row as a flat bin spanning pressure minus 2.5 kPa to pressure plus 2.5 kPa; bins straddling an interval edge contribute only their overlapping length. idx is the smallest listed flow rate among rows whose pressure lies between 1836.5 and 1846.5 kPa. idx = 388.6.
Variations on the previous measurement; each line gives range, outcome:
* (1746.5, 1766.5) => 403.3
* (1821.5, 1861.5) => 383.1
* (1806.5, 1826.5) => 391.1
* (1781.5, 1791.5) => 353.8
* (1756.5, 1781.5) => 372.7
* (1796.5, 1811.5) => 380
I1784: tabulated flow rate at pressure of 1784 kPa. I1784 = 353.8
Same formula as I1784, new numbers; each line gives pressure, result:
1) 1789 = 401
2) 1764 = 404.6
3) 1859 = 394.9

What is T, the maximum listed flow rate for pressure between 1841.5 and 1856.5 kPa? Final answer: 388.6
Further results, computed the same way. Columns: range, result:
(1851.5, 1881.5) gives 407.1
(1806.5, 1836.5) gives 407.8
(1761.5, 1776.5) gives 404.6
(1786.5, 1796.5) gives 401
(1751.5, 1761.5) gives 434.7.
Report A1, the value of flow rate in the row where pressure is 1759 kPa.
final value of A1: 434.7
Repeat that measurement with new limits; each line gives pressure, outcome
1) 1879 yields 371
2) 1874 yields 381.6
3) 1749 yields 403.3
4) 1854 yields 386.1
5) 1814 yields 391.1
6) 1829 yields 405.2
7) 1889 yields 376.1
